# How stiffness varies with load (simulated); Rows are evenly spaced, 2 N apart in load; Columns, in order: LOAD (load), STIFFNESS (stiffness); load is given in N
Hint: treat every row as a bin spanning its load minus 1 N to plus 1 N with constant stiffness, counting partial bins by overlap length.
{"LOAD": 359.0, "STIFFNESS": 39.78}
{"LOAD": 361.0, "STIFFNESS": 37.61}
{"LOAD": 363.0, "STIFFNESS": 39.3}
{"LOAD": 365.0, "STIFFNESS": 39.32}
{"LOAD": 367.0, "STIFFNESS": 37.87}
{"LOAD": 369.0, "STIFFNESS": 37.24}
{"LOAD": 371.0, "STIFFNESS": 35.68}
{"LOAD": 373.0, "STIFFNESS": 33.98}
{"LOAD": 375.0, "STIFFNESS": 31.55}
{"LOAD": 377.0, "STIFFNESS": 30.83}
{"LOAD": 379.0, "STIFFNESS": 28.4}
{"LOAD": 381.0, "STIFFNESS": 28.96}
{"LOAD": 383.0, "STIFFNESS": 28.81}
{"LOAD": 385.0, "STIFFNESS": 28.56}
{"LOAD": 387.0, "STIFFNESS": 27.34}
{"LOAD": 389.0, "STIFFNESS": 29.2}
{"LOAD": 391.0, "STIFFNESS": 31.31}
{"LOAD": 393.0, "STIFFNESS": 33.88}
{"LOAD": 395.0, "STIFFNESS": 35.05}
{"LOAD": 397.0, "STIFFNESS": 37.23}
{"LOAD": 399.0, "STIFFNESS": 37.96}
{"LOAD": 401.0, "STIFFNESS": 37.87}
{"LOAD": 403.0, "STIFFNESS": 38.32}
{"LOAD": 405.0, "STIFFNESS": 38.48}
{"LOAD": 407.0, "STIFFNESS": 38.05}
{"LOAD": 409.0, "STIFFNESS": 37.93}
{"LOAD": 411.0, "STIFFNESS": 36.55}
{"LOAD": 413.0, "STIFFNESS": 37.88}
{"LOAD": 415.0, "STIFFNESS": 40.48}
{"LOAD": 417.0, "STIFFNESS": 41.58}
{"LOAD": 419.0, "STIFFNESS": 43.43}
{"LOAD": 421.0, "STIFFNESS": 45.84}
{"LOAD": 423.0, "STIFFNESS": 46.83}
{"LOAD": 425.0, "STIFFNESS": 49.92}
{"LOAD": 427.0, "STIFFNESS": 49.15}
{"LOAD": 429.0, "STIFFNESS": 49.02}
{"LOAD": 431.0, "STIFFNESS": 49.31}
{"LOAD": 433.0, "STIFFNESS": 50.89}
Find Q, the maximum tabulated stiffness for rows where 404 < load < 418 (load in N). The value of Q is 41.58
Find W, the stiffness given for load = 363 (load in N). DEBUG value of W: 39.3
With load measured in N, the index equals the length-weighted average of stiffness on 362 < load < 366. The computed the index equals 39.3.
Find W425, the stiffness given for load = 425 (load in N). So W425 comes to 49.92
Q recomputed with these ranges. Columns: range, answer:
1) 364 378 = 39.32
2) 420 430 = 49.92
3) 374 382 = 31.55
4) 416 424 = 46.83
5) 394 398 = 37.23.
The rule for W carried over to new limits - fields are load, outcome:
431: 49.31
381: 28.96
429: 49.02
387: 27.34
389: 29.2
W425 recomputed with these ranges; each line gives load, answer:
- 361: 37.61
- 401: 37.87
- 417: 41.58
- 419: 43.43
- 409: 37.93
